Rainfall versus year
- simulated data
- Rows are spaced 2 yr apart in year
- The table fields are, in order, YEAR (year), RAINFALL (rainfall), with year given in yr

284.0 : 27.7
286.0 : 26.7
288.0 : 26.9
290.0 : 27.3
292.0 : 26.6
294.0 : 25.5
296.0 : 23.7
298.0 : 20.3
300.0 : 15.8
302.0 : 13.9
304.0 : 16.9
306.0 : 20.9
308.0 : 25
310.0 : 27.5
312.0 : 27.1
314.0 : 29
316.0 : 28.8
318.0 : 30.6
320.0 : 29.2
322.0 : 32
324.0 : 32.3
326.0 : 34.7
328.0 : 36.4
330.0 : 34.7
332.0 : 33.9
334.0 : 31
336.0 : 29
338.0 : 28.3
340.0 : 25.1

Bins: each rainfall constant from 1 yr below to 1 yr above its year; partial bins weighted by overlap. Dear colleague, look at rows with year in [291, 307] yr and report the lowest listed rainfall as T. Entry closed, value 13.9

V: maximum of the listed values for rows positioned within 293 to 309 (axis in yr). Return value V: 25.5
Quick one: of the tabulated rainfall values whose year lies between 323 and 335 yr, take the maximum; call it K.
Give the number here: 36.4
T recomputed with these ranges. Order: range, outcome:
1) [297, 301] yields 15.8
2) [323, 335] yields 31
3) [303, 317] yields 16.9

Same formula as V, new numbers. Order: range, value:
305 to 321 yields 30.6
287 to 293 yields 27.3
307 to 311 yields 27.5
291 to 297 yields 26.6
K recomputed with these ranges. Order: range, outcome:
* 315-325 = 32.3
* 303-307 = 20.9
